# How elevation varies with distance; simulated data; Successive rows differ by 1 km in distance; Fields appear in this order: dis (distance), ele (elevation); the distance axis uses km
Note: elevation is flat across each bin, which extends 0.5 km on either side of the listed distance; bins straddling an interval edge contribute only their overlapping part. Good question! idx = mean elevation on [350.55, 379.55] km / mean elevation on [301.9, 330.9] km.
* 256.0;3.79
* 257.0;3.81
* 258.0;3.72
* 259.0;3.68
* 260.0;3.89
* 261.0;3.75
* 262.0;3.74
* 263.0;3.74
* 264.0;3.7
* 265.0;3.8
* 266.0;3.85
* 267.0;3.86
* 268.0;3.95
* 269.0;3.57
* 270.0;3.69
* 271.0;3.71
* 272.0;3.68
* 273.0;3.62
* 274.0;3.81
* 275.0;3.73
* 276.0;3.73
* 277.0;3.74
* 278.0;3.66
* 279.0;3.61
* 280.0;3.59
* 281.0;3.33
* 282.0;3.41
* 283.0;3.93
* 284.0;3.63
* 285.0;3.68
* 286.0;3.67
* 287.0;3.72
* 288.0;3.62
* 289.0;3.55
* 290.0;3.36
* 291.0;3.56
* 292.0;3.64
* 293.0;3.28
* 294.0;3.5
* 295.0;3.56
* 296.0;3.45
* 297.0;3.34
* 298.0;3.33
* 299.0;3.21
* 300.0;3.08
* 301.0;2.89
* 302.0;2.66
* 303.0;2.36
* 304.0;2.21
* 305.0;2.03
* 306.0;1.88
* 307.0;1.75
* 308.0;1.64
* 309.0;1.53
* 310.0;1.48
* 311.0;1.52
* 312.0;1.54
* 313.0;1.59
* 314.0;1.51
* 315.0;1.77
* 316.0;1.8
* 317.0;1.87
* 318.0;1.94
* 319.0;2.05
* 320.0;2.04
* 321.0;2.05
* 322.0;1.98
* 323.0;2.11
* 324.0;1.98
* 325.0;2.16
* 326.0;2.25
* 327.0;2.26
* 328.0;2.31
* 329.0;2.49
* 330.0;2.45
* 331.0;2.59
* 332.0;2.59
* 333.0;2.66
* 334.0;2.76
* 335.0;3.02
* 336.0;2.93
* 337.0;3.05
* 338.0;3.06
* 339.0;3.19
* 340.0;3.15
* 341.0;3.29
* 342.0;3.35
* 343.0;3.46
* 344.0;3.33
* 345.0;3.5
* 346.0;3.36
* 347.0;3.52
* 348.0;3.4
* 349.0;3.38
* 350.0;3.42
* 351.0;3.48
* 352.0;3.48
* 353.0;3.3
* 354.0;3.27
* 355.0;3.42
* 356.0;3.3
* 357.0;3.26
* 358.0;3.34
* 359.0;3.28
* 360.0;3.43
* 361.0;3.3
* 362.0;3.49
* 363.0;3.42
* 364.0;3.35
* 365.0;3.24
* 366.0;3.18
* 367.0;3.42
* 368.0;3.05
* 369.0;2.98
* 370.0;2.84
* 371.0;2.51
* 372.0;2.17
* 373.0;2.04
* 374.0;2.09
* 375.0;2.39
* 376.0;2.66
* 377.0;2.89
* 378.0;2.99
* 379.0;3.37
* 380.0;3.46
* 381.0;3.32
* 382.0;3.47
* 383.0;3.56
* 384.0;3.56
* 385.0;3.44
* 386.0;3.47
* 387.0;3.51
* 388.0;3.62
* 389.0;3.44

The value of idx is 1.56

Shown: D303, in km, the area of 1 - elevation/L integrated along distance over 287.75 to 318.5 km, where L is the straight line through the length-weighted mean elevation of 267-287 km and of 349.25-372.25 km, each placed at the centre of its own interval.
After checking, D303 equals 8.9 km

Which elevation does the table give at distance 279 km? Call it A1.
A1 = 3.61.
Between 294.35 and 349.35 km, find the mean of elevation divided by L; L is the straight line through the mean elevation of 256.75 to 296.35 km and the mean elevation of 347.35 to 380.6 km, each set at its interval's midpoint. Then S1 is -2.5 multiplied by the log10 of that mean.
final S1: 0.305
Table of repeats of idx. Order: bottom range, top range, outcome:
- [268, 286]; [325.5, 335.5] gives 0.69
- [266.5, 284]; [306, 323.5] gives 0.48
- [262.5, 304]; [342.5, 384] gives 0.90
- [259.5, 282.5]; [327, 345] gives 0.79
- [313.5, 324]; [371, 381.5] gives 1.42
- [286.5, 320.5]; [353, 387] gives 1.23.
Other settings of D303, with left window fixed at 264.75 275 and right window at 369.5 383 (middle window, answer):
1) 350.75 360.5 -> -1.2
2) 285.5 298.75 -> 0.2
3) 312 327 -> 6.2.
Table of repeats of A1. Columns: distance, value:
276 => 3.73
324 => 1.98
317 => 1.87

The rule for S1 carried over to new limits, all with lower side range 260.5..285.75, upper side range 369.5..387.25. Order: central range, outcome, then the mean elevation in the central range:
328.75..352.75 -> 0.03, 3.13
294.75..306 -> 0.22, 2.86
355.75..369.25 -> -0.07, 3.29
